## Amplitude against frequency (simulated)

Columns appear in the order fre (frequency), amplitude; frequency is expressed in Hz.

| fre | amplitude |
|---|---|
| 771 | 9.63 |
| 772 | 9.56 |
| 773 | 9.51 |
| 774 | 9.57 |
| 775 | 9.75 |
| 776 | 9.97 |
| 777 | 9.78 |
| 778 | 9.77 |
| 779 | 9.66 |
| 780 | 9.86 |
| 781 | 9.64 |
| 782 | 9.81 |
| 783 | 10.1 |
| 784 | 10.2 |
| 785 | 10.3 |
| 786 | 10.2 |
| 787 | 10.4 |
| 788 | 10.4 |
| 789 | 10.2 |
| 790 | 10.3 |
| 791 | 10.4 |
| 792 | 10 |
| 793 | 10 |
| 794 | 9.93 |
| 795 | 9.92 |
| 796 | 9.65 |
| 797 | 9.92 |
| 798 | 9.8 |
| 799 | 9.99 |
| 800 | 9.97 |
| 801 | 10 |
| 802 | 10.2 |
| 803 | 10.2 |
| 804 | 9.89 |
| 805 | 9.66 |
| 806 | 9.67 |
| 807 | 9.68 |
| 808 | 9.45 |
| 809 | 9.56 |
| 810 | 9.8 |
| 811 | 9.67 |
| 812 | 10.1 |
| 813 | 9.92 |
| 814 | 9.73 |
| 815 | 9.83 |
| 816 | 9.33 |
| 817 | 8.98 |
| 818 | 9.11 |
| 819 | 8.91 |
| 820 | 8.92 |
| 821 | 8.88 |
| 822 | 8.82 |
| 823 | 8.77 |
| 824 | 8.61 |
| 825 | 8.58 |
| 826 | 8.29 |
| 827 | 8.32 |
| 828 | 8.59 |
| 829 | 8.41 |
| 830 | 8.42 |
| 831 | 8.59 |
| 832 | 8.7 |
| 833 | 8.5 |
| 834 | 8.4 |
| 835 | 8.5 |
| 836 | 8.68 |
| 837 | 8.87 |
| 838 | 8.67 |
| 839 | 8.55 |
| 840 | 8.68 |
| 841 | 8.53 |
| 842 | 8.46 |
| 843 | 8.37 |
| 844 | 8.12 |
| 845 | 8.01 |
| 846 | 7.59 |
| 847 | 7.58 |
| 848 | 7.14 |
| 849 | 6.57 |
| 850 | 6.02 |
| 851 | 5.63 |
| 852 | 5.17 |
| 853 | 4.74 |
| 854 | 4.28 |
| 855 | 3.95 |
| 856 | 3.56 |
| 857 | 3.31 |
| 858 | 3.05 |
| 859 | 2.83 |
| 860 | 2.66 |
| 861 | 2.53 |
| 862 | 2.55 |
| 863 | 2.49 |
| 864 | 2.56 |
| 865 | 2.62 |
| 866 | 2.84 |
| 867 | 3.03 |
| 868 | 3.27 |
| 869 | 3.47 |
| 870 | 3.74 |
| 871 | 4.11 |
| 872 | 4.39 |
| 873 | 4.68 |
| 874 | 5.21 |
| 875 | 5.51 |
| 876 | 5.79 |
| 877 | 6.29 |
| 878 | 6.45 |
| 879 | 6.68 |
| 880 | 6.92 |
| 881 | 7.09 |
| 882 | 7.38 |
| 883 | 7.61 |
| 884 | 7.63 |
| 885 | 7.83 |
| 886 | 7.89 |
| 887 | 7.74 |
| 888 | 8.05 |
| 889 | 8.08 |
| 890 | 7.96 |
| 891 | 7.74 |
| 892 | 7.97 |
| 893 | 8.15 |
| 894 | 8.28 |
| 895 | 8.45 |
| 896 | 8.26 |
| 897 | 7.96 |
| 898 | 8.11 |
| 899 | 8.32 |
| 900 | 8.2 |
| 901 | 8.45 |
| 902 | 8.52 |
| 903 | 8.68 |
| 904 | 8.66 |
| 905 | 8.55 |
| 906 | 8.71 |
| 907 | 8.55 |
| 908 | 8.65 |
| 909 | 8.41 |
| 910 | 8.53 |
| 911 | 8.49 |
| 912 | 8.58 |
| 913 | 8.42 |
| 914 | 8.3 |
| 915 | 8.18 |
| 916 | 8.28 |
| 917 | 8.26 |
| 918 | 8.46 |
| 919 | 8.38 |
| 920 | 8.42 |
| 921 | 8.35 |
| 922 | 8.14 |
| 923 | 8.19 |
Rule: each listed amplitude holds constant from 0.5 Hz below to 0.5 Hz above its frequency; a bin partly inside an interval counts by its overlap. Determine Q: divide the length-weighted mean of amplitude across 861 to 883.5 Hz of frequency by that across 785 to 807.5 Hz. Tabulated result 0.5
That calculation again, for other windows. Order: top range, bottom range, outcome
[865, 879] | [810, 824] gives 0.49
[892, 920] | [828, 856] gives 1.12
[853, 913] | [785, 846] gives 0.68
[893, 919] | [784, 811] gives 0.84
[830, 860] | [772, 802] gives 0.68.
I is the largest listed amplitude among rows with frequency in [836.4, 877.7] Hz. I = 8.87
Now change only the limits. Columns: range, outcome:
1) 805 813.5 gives 10.1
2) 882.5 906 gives 8.71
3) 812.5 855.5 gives 9.92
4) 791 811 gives 10.4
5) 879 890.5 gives 8.08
